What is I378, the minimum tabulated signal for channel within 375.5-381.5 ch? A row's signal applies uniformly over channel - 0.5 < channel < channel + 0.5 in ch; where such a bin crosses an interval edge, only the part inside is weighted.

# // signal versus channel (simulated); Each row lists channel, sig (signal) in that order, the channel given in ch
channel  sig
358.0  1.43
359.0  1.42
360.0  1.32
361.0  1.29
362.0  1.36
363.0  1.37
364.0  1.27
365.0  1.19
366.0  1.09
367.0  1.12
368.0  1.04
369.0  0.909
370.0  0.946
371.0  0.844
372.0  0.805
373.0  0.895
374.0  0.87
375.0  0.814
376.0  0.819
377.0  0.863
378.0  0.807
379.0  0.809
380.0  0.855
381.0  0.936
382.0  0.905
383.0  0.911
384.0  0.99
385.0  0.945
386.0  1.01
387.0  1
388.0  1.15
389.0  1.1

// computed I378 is 0.807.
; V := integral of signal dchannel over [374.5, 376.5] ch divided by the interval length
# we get 0.817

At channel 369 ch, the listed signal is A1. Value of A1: 0.909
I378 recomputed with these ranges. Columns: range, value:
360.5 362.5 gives 1.29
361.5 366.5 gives 1.09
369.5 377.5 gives 0.805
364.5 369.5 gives 0.909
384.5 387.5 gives 0.945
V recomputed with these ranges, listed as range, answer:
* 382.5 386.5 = 0.964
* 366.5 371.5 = 0.972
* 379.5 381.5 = 0.895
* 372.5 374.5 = 0.883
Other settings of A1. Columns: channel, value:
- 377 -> 0.863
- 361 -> 1.29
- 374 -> 0.87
